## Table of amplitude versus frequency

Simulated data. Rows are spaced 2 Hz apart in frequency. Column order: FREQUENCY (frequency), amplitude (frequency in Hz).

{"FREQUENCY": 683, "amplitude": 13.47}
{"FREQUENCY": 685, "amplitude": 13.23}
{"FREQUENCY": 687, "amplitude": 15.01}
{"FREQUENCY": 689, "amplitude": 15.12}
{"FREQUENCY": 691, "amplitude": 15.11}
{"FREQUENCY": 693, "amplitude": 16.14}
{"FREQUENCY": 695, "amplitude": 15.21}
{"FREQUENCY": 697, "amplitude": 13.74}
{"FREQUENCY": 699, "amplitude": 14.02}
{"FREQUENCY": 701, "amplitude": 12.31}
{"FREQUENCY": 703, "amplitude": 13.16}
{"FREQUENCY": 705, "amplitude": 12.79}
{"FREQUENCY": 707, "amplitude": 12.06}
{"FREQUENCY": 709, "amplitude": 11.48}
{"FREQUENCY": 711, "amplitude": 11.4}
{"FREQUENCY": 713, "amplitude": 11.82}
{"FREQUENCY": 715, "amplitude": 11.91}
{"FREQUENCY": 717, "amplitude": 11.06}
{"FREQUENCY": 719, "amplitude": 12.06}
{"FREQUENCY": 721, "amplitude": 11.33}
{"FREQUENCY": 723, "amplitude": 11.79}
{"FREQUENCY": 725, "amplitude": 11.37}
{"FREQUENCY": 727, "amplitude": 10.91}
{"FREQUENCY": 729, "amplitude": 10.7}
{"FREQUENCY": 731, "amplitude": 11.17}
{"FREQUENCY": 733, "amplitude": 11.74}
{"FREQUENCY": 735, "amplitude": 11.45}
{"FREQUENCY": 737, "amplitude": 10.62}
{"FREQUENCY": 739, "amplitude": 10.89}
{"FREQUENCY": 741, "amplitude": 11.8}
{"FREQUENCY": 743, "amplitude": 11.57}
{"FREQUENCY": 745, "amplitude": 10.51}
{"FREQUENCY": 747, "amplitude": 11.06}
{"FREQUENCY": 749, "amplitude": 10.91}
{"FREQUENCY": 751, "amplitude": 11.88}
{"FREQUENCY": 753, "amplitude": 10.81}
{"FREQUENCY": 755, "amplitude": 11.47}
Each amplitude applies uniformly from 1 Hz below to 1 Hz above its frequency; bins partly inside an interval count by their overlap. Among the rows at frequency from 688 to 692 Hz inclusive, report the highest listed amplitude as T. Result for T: 15.12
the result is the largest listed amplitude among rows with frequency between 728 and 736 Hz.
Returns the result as 11.74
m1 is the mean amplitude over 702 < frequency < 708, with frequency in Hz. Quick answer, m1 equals 12.7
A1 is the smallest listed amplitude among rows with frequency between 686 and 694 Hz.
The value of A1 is 15.01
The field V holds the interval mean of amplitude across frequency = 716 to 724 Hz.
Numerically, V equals 11.6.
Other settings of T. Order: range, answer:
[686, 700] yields 16.14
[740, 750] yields 11.8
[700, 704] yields 13.16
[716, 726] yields 12.06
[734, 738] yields 11.45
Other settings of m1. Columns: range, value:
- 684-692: 14.6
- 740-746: 11.3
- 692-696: 15.7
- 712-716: 11.9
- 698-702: 13.2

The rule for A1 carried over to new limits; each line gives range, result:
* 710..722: 11.06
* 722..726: 11.37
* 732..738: 10.62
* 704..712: 11.4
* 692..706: 12.31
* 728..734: 10.7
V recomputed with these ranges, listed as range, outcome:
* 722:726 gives 11.6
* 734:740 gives 11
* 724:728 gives 11.1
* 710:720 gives 11.7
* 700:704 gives 12.7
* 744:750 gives 10.8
